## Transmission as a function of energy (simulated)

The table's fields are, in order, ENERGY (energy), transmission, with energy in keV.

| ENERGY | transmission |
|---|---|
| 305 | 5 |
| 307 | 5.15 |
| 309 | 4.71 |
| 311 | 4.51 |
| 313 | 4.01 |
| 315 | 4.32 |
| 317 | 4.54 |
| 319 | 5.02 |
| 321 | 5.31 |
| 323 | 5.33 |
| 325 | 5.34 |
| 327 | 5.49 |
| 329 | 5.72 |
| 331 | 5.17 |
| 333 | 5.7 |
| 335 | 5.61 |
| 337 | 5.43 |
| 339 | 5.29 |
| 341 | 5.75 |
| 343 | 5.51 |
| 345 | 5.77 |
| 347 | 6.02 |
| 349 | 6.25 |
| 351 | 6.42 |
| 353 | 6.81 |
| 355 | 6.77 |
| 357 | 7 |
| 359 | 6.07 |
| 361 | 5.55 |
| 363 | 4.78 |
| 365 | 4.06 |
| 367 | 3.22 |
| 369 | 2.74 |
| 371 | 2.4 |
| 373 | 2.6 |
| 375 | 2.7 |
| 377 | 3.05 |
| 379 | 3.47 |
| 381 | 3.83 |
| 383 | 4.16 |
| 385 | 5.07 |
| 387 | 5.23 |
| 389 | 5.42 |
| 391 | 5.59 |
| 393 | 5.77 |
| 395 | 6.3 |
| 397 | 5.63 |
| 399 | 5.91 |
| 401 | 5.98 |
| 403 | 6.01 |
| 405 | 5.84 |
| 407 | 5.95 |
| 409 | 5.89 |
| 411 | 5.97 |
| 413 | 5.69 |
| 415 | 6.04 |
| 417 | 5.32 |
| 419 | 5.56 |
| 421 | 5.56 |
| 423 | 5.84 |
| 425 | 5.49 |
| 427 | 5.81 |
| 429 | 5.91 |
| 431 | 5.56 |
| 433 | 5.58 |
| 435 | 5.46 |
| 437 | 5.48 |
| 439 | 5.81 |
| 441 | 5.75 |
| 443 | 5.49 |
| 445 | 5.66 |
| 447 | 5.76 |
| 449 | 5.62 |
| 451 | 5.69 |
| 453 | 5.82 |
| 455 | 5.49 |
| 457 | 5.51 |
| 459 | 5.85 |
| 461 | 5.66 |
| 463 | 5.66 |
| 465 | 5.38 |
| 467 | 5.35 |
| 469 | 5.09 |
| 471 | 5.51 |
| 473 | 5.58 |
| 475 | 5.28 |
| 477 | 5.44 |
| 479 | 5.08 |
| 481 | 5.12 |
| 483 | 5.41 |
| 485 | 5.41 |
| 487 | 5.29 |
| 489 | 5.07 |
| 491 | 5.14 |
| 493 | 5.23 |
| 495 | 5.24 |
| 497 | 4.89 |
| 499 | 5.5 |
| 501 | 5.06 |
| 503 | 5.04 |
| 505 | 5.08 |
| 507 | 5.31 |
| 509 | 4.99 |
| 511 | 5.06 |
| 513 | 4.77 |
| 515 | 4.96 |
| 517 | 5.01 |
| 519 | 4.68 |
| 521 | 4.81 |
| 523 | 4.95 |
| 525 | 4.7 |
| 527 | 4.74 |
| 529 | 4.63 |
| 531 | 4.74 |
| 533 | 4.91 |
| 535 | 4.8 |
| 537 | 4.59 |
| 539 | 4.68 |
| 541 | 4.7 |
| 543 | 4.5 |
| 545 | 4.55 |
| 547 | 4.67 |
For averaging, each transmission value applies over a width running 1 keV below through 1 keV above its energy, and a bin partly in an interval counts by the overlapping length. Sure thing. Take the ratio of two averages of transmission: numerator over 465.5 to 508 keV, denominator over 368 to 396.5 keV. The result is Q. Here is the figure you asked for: 1.3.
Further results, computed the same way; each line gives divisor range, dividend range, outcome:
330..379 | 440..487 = 1.10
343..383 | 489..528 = 1.06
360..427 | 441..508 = 1.09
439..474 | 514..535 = 0.86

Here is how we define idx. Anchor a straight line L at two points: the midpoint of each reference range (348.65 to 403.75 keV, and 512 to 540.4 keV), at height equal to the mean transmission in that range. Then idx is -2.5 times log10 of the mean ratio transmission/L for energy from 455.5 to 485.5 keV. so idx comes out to -0.12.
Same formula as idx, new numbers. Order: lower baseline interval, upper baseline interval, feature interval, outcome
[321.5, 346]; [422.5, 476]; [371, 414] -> 0.12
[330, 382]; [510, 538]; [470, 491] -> -0.10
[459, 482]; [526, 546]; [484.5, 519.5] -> -0.01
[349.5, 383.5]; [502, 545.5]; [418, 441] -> -0.22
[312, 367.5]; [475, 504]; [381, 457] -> -0.06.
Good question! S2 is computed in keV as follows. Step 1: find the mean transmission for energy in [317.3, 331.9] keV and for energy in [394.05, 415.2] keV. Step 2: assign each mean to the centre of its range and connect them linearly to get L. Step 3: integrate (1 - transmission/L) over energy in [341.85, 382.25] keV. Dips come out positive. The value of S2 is 5.9 keV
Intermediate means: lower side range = 5.3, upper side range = 5.92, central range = 4.75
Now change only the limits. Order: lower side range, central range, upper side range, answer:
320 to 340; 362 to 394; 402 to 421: 9.3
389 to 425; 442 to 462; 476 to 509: -0.6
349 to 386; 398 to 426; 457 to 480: -4.9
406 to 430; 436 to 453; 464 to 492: -0.4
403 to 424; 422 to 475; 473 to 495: -0.8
